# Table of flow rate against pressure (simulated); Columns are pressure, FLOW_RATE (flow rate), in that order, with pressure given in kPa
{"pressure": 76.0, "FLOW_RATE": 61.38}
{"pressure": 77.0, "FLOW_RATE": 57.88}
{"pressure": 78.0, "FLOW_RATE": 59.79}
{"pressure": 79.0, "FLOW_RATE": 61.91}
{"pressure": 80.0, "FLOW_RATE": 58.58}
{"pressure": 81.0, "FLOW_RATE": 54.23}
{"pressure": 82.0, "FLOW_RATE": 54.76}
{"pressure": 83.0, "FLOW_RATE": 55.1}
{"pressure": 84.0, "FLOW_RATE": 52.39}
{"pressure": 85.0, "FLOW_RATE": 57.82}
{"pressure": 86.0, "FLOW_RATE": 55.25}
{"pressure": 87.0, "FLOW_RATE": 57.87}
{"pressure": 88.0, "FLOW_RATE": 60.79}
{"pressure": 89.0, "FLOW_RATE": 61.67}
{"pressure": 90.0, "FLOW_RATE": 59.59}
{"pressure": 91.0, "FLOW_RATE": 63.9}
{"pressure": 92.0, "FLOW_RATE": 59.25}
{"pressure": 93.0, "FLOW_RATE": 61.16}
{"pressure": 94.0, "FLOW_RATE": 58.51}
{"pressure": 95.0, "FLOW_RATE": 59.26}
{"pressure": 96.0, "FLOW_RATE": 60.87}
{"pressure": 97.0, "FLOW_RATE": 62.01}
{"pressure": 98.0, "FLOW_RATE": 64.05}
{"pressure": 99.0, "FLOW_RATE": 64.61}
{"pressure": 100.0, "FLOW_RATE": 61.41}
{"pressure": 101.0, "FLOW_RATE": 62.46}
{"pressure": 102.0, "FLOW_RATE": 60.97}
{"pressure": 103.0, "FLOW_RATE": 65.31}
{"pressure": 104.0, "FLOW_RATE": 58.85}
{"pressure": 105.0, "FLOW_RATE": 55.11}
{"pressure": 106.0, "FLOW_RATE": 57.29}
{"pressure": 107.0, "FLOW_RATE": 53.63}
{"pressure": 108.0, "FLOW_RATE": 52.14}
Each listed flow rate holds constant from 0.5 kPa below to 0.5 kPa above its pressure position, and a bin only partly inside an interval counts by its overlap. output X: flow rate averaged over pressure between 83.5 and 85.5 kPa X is 55.1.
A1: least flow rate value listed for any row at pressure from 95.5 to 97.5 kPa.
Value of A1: 60.87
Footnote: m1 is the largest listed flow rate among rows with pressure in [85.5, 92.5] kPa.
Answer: 63.9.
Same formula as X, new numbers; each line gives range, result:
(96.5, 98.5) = 63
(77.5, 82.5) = 57.9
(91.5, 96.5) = 59.8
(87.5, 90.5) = 60.7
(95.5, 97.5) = 61.4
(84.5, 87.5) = 57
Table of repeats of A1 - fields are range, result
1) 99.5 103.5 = 60.97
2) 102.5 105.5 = 55.11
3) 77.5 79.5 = 59.79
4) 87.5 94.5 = 58.51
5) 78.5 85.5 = 52.39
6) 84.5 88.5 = 55.25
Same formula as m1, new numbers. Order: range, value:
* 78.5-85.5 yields 61.91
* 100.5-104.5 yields 65.31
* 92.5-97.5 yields 62.01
